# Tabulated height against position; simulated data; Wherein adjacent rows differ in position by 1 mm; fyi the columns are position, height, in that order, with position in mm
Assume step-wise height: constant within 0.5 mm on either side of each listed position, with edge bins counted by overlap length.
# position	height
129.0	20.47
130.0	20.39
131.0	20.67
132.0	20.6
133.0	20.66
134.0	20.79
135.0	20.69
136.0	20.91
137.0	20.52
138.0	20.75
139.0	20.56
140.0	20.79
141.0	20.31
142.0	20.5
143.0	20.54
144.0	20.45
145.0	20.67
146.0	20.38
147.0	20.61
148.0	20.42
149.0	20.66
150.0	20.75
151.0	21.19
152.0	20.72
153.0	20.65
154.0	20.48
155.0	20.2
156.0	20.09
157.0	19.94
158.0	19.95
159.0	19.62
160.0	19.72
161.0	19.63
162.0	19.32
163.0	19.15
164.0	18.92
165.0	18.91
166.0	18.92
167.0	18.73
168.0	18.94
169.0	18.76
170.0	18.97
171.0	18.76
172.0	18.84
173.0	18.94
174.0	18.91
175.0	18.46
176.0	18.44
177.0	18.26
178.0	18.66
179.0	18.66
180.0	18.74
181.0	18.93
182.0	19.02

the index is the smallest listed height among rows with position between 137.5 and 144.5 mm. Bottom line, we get 20.31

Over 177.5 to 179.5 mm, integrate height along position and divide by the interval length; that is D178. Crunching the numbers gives 18.7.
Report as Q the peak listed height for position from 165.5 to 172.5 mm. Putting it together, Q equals 18.97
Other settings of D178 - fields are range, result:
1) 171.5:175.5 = 18.8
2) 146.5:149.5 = 20.6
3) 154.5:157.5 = 20.1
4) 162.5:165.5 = 19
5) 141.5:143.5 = 20.5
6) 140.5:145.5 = 20.5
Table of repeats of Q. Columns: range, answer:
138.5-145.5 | 20.79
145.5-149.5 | 20.66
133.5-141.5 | 20.91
